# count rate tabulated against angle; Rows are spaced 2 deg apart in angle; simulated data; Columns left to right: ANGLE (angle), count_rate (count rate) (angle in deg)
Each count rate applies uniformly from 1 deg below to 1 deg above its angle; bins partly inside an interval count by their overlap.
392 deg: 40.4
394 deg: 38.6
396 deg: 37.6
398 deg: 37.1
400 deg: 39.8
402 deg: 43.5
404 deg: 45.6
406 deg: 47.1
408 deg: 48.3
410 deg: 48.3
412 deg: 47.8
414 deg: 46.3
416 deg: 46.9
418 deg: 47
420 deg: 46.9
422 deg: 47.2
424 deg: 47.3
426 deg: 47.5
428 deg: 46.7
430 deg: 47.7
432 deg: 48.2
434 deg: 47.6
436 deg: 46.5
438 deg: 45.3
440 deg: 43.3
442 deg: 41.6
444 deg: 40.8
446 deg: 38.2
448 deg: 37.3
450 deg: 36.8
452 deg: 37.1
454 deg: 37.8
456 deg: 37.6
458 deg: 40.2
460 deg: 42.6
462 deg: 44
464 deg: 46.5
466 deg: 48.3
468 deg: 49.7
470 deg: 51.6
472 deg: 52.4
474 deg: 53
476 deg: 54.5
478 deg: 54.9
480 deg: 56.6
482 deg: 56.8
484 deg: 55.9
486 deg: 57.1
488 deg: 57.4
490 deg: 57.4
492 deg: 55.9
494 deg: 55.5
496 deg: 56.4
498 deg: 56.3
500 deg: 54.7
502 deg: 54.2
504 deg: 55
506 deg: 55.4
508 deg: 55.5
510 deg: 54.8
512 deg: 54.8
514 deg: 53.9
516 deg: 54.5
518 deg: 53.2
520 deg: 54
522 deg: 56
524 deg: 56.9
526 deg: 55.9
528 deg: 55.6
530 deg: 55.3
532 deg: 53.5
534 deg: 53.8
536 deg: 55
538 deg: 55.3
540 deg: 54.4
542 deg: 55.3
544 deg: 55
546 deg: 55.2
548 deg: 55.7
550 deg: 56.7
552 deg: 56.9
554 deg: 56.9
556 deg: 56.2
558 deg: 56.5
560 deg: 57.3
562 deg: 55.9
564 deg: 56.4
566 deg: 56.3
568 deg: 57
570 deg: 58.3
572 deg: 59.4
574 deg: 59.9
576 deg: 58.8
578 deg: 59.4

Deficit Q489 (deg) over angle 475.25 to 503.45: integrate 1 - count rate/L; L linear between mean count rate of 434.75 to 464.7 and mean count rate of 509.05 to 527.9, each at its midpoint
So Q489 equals -4.0 deg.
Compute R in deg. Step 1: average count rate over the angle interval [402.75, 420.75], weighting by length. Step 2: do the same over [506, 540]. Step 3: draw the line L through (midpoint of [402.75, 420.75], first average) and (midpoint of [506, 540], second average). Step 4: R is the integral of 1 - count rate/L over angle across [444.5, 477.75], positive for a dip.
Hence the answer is 4.1 deg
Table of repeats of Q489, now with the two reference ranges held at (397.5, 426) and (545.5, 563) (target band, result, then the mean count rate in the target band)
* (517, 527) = -0.22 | 55.2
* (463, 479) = -0.35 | 51.4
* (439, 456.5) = 3.44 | 39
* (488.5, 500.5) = -0.96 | 56.1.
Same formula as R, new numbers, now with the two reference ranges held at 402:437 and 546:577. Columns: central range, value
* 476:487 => -0.98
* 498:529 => -0.72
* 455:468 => 1.66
